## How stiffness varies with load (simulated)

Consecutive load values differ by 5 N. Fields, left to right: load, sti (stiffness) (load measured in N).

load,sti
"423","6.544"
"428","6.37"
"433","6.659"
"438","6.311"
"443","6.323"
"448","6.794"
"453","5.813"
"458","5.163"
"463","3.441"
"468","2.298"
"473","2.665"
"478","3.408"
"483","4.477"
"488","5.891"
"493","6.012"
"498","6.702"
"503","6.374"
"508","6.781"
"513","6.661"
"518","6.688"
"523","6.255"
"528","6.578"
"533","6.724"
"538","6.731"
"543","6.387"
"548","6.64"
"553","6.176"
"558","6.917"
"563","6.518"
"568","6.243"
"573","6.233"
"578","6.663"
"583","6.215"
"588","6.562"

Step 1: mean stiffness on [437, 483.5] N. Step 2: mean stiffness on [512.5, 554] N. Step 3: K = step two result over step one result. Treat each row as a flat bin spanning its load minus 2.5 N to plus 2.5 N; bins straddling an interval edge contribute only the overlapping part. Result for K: 1.42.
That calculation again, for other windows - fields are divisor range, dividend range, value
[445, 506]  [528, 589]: 1.31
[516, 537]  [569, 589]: 0.97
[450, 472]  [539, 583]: 1.56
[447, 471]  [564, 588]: 1.41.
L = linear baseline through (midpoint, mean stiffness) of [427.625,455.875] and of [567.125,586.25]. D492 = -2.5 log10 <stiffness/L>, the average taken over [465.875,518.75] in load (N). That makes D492 0.21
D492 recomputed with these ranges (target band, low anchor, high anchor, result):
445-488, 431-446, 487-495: 0.38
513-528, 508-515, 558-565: 0.03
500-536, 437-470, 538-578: -0.11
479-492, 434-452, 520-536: 0.27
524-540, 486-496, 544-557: -0.05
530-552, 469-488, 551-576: -0.16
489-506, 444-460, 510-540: 0.01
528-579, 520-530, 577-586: -0.02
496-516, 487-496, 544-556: -0.09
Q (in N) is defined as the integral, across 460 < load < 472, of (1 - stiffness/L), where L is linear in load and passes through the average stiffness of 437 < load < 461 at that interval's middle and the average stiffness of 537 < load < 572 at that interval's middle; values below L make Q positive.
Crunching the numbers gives 6.20 N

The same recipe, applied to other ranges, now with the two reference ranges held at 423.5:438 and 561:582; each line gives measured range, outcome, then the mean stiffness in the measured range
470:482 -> 6.1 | 3.19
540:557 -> -0.1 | 6.46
